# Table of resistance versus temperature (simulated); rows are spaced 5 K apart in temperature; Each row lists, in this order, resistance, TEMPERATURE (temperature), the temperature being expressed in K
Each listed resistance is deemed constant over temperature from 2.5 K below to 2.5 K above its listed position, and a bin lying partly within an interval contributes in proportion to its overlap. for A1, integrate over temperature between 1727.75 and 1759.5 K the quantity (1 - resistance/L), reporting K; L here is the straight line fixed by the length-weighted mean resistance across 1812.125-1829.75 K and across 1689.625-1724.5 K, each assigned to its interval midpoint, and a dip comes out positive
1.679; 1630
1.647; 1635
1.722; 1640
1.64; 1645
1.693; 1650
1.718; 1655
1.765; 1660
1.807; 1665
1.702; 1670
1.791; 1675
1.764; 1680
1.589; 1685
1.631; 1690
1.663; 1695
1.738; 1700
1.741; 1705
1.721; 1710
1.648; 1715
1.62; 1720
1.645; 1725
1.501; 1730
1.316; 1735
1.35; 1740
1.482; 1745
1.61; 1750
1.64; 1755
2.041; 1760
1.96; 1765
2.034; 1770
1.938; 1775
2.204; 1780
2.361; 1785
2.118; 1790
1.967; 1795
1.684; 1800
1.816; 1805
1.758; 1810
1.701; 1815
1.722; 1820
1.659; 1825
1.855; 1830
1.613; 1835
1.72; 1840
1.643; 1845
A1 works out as 3.3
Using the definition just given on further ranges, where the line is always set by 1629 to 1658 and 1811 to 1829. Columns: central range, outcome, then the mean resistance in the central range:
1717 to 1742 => 3.03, 1.49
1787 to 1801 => -2.09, 1.96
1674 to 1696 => 0.12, 1.68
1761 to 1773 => -2.08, 2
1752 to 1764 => -1.01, 1.85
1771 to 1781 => -1.99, 2.05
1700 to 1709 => -0.23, 1.74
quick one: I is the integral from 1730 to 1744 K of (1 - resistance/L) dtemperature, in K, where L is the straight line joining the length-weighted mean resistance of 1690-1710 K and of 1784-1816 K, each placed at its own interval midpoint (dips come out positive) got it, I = 3.1 K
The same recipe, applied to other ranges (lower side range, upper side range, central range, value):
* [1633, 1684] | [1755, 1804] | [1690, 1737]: 5.69 K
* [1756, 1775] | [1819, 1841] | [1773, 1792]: -2.58 K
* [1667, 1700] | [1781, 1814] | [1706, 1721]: 0.74 K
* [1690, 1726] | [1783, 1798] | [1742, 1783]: 2.42 K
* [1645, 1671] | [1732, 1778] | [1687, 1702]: 0.44 K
